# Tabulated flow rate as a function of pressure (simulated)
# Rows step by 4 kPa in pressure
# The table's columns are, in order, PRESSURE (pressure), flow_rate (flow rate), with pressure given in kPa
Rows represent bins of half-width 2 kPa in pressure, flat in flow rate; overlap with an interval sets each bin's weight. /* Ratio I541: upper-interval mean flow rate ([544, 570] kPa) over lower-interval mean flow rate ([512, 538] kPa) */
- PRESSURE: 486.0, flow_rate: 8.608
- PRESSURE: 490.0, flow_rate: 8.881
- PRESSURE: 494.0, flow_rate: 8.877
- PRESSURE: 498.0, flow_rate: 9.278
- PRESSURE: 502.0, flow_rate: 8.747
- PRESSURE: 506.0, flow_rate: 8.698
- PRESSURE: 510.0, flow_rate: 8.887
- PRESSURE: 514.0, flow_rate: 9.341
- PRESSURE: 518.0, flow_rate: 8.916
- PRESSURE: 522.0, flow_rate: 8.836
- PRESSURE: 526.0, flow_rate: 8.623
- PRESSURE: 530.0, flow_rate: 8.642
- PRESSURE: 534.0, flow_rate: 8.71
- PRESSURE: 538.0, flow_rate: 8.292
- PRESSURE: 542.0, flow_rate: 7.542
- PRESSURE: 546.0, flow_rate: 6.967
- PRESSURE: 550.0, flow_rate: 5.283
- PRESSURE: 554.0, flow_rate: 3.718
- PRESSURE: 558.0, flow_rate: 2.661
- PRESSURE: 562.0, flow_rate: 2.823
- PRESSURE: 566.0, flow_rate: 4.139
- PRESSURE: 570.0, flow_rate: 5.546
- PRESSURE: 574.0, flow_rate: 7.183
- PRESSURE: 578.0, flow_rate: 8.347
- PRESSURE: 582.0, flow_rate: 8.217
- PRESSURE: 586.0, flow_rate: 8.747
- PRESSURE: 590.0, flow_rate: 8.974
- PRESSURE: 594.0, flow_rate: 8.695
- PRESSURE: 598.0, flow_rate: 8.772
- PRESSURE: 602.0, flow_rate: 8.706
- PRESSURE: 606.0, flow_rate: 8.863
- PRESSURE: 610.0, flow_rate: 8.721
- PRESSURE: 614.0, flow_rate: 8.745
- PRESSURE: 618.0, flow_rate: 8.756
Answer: 0.5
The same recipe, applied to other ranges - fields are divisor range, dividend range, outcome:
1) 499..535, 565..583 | 0.76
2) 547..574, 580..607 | 1.99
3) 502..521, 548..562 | 0.42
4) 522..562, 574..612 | 1.30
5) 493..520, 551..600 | 0.72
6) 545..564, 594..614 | 2.11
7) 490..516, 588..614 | 0.98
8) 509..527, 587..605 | 0.98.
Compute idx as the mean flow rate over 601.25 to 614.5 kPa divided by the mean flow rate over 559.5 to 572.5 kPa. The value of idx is 2.07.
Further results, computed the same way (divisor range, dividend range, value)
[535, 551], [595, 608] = 1.21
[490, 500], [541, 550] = 0.75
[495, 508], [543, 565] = 0.50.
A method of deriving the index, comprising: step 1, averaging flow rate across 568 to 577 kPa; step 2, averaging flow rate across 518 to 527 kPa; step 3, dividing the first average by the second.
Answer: 0.7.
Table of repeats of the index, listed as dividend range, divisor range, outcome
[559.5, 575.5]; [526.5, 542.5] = 0.57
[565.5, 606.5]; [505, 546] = 0.93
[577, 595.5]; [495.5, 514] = 0.96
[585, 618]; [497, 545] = 1.01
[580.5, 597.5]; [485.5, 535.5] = 0.98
